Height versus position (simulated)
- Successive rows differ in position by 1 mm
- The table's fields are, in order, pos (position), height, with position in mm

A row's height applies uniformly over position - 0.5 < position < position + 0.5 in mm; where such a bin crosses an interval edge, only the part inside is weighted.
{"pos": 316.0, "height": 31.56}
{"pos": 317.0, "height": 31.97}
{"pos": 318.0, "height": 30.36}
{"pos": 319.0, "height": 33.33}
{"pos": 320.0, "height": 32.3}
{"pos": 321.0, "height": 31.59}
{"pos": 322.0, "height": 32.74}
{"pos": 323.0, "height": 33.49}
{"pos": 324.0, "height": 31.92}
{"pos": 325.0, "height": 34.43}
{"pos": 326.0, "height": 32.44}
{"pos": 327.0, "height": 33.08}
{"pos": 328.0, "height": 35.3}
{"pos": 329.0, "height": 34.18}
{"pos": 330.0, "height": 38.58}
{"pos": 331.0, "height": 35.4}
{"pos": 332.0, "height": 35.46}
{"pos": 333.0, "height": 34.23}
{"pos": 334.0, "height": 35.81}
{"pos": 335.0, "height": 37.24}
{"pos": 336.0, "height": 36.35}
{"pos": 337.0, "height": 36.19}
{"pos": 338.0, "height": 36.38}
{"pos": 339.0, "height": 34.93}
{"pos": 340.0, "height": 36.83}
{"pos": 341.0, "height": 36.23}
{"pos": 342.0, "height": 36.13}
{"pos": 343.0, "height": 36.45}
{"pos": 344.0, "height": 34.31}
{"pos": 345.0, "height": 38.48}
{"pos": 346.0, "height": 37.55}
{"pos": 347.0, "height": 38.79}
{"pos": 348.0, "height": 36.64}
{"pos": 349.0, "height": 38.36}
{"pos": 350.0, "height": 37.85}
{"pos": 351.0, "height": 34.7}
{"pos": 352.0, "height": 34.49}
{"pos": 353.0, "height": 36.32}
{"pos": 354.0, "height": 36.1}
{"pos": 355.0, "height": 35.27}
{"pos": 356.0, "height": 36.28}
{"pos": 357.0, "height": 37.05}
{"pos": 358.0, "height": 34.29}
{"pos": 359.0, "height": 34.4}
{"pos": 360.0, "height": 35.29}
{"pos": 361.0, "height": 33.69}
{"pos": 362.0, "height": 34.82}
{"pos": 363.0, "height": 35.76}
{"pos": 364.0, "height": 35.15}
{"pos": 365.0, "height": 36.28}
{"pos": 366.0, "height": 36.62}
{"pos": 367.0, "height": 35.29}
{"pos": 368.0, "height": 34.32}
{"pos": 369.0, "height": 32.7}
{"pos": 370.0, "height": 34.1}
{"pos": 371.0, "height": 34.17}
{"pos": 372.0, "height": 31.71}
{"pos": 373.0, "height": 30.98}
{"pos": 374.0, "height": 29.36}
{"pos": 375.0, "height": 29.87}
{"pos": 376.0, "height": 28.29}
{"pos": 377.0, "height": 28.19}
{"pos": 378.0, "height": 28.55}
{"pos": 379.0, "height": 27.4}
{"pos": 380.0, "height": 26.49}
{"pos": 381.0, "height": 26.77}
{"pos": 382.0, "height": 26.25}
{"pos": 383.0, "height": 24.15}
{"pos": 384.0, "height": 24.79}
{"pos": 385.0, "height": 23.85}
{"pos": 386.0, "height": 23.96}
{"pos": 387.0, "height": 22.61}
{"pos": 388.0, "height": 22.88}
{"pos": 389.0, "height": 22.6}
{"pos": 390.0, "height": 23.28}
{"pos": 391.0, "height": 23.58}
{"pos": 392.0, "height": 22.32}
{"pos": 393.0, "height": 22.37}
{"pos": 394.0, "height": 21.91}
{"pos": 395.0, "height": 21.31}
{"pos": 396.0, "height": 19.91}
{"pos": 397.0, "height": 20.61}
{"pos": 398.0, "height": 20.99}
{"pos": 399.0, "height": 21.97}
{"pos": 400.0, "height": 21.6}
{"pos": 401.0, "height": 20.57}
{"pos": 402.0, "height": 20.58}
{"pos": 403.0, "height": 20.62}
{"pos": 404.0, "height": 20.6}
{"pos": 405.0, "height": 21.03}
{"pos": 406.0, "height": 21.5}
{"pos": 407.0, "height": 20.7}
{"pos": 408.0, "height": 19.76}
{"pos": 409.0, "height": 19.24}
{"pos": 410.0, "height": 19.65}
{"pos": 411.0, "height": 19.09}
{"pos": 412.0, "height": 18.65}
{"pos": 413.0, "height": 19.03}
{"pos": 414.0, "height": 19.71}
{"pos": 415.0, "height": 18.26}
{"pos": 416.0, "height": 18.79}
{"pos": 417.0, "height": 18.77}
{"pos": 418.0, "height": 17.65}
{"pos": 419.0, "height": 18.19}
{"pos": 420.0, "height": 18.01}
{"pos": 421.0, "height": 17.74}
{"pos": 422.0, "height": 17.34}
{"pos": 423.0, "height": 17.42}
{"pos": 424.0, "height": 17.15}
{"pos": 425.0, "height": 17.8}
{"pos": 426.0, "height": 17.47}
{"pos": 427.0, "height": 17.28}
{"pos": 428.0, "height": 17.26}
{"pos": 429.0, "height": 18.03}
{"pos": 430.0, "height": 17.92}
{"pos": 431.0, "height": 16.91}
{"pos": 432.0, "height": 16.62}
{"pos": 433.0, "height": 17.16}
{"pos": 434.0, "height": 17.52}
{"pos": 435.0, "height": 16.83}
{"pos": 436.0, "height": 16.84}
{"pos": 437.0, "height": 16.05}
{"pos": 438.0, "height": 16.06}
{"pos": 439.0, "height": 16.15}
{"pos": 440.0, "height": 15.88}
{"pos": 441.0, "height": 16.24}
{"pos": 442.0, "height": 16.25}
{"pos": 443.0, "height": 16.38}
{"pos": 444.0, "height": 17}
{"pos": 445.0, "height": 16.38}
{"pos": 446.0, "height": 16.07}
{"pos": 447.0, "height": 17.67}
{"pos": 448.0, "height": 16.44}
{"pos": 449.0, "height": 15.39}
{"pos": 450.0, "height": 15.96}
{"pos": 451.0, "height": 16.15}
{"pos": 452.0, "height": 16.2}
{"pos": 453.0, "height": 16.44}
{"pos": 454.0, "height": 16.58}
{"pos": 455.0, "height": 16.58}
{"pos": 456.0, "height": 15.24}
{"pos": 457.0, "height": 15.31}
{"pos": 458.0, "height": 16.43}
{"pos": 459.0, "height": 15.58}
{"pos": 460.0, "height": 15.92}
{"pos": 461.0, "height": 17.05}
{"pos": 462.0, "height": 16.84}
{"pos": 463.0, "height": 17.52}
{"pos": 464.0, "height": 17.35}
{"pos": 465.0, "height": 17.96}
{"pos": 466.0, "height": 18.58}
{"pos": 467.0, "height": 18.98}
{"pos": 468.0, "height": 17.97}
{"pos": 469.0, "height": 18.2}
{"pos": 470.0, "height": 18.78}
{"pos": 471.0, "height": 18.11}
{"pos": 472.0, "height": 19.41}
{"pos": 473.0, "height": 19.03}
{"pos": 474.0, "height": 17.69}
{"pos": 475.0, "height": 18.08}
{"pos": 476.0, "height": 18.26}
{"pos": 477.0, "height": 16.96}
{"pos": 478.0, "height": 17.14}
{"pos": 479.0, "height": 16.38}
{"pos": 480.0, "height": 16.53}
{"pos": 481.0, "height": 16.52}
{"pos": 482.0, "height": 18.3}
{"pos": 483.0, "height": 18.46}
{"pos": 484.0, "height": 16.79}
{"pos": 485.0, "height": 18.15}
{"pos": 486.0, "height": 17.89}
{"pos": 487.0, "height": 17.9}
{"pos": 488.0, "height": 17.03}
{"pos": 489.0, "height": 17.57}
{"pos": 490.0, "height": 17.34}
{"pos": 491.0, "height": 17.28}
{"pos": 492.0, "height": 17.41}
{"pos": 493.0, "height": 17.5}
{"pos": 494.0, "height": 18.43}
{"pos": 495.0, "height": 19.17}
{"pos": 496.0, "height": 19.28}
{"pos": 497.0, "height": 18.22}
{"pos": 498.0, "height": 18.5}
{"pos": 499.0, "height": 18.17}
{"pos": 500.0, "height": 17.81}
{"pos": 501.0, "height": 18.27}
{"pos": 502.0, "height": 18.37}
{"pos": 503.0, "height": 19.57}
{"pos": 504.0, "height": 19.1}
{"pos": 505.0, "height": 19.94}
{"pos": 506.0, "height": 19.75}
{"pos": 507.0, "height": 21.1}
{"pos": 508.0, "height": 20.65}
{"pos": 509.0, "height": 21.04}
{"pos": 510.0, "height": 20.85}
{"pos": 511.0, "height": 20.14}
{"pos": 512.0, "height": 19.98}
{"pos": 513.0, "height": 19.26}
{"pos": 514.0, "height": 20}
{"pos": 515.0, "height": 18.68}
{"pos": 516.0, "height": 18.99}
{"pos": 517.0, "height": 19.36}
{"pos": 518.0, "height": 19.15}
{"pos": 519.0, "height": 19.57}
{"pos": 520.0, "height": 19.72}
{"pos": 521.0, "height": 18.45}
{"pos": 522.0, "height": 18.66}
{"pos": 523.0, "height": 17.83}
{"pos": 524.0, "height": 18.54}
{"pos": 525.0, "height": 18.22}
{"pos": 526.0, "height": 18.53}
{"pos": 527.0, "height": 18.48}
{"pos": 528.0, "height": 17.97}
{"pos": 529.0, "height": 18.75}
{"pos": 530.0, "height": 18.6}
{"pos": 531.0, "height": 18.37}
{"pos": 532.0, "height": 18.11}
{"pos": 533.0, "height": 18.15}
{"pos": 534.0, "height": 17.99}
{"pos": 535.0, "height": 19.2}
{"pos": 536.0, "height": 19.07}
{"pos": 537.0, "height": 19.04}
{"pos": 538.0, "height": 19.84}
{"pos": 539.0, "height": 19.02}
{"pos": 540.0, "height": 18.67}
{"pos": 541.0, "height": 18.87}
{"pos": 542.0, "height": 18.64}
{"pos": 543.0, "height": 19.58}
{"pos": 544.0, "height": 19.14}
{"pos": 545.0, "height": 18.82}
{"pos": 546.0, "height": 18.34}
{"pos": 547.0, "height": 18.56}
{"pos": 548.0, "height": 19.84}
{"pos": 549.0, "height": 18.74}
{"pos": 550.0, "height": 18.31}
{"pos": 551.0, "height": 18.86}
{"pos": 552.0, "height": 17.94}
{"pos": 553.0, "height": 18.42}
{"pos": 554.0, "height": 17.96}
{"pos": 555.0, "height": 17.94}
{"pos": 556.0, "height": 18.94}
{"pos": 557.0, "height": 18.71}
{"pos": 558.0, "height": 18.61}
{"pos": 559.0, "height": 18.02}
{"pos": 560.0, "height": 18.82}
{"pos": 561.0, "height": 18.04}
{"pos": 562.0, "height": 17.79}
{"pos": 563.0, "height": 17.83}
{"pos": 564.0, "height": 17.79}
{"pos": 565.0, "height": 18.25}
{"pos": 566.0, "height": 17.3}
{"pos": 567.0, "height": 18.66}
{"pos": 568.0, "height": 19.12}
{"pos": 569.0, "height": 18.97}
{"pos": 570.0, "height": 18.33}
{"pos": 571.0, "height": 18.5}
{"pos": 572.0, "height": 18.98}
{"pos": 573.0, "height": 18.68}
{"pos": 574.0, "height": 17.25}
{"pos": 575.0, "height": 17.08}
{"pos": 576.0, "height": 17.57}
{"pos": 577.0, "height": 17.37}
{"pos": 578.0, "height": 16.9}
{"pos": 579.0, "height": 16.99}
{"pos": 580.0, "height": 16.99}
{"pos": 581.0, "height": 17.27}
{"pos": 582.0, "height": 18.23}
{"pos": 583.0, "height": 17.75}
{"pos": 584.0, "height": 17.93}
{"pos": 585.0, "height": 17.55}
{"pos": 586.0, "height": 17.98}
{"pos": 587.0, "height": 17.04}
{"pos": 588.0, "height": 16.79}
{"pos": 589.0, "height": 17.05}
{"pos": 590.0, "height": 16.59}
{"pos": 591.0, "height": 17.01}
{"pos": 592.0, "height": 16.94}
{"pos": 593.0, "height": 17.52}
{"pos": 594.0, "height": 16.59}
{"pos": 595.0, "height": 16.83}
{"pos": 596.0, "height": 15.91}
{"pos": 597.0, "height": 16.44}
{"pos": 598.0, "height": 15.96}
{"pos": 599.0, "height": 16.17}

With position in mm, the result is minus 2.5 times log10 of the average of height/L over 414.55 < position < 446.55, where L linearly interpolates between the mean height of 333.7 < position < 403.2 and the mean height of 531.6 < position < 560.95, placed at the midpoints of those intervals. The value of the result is 0.470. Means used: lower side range 30.6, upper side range 18.7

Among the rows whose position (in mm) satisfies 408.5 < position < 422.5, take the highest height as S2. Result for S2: 19.71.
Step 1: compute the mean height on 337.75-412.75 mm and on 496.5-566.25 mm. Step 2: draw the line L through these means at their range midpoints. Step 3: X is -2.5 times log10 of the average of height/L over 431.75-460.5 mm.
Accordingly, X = 0.44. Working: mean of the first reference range 29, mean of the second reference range 18.8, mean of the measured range 16.3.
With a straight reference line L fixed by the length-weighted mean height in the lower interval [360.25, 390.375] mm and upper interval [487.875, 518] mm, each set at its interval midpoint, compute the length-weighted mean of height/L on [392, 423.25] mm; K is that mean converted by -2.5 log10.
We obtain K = 0.33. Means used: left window 29.6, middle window 19.9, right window 19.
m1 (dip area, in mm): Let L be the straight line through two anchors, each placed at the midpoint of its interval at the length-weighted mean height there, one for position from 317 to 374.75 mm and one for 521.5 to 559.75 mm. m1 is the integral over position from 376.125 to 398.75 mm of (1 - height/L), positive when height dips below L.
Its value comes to 5.4 mm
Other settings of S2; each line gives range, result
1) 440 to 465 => 17.96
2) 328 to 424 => 38.79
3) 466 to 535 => 21.1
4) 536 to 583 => 19.84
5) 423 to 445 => 18.03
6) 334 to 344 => 37.24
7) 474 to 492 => 18.46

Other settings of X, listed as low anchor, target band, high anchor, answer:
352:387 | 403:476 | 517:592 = 0.45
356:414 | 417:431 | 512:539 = 0.35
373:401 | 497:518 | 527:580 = 0.03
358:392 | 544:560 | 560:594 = 0.03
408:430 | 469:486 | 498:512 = 0.08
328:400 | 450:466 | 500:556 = 0.42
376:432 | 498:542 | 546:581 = -0.01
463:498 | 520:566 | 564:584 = -0.04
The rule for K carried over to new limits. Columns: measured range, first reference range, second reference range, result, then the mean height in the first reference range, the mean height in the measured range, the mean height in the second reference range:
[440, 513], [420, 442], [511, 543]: 0.011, 17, 17.7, 18.9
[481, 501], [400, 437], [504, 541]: 0.061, 18.6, 17.9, 19.2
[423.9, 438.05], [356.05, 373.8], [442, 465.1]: 0.219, 34.5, 17.2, 16.4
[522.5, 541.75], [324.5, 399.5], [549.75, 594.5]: 0.104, 31.6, 18.6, 17.8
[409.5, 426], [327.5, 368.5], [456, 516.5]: 0.422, 35.9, 18.3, 18.2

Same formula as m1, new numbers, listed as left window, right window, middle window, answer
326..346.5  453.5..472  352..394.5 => 0.8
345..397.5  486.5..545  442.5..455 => 4.0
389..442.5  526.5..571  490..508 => 0.0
